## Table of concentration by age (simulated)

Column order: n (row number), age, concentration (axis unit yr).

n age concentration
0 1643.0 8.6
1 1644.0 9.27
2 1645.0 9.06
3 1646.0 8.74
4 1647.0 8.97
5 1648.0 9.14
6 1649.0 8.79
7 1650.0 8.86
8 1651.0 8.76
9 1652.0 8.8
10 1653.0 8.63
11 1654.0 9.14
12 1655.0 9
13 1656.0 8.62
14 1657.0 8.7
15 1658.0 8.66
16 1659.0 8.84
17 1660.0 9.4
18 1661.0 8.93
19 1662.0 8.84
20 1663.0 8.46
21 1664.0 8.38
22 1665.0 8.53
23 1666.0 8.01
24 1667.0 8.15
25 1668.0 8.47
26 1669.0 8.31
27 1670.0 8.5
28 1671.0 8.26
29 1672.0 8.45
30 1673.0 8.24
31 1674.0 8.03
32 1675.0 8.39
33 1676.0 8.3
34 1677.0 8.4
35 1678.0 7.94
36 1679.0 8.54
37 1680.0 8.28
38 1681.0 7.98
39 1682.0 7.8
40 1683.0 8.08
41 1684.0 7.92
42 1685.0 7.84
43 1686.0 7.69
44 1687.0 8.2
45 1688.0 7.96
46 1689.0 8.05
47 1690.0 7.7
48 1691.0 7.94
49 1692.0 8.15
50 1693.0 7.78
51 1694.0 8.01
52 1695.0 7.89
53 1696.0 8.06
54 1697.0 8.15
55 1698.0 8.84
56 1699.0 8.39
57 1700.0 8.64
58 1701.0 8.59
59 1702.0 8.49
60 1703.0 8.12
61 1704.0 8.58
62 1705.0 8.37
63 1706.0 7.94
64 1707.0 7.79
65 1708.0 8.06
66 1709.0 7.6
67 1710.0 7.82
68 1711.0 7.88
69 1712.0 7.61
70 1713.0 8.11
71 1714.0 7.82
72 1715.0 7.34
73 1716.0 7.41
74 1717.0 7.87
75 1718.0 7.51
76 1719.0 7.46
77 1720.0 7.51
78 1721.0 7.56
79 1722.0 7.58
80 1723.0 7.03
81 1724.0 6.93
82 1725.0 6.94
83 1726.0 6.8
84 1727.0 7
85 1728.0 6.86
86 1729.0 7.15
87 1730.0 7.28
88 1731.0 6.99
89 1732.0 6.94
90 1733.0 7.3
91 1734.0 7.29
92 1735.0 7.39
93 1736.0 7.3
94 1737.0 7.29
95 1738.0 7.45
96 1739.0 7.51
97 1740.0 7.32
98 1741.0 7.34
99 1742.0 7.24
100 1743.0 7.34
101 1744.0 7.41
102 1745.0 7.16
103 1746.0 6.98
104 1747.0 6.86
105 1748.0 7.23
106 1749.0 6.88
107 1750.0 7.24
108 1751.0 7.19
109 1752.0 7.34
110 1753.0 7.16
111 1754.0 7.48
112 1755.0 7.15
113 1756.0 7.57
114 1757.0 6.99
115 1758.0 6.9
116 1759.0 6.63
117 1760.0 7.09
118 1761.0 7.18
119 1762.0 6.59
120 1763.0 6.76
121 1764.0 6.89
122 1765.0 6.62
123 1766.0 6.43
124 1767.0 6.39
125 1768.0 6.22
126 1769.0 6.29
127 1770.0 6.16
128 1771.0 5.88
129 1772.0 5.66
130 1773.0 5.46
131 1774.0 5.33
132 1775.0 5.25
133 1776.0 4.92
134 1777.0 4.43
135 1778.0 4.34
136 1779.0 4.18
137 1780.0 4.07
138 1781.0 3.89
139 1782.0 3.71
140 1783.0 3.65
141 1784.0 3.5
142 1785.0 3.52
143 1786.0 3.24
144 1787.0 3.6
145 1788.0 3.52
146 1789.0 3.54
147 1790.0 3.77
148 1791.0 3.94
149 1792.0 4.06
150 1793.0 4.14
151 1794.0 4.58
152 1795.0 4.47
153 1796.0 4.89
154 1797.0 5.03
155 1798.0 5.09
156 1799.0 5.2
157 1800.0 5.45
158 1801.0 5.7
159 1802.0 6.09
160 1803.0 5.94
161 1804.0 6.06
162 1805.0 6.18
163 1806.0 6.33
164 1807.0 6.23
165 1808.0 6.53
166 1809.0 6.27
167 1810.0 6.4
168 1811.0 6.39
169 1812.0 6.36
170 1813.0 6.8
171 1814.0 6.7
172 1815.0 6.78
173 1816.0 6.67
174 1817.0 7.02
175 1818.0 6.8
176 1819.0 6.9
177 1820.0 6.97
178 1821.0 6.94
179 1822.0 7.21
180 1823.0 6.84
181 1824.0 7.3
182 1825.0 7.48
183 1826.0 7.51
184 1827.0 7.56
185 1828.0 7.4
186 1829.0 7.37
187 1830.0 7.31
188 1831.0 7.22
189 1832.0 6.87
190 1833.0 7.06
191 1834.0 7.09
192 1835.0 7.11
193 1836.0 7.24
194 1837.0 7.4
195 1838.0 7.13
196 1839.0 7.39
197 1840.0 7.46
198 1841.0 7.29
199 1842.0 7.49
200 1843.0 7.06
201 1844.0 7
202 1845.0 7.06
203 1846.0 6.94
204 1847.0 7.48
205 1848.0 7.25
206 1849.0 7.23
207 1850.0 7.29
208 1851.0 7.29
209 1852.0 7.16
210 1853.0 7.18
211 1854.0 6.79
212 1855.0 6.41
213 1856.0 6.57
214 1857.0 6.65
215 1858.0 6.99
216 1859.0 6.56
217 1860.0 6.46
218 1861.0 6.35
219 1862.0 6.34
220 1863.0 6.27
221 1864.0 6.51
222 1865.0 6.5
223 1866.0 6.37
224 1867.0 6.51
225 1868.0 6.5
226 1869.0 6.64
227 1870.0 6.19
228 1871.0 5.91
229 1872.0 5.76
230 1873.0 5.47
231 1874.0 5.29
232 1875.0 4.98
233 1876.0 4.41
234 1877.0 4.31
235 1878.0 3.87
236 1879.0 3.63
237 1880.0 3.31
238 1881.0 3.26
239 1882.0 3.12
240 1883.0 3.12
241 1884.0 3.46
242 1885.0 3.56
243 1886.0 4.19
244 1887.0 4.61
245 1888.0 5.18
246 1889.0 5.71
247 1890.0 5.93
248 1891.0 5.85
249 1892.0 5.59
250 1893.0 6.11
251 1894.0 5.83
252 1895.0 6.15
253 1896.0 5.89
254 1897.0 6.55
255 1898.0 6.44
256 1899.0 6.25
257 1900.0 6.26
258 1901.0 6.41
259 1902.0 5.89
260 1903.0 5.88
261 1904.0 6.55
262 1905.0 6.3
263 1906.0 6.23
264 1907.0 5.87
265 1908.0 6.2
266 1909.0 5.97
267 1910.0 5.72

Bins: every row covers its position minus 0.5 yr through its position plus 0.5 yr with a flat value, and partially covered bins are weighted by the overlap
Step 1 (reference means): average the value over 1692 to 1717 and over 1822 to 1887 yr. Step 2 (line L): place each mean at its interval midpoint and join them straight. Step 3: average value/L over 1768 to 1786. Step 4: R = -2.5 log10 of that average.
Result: 0.46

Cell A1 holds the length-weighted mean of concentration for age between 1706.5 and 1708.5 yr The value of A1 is 7.93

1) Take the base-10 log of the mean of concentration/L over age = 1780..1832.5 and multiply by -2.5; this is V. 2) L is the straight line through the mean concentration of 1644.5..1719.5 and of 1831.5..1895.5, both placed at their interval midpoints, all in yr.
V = 0.17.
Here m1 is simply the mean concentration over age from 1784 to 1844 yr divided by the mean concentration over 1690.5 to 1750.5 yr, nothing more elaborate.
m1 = 0.8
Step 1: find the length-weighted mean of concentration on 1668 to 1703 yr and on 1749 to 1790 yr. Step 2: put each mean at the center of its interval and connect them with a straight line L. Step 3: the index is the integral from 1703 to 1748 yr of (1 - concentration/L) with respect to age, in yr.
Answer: -3.07 yr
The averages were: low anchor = 8.17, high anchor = 5.64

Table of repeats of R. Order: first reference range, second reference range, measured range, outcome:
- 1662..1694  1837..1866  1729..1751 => 0.072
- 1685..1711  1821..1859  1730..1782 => 0.180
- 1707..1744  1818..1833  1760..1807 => 0.381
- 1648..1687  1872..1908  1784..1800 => 0.497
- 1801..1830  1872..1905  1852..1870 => -0.148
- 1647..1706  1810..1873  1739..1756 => 0.074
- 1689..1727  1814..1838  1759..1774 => 0.175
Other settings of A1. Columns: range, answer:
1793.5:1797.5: 4.74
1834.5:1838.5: 7.22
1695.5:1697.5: 8.11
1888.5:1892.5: 5.77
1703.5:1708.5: 8.15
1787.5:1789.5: 3.53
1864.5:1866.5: 6.44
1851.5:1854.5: 7.04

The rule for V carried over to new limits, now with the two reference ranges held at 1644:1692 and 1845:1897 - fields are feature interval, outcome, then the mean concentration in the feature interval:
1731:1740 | 0.038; 7.29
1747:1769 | 0.050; 6.93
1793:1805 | 0.255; 5.3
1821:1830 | -0.150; 7.31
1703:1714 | -0.009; 7.98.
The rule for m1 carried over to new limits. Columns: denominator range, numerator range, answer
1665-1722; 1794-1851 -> 0.83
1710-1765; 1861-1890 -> 0.70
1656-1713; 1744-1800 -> 0.68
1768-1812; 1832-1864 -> 1.40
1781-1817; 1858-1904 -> 1.06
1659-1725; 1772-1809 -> 0.59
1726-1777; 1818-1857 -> 1.05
